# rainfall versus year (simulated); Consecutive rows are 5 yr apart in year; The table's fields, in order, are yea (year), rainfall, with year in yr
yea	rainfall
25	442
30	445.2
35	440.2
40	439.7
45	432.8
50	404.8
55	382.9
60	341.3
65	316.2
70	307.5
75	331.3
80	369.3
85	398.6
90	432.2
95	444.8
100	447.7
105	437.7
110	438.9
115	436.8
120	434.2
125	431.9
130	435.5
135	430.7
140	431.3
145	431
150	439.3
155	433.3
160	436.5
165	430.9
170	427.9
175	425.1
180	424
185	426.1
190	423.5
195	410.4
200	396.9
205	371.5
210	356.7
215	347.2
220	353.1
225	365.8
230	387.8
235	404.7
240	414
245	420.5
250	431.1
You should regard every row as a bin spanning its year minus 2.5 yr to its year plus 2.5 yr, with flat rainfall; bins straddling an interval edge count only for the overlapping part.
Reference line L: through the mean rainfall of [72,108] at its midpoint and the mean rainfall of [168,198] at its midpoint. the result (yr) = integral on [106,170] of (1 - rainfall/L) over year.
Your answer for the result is -2.9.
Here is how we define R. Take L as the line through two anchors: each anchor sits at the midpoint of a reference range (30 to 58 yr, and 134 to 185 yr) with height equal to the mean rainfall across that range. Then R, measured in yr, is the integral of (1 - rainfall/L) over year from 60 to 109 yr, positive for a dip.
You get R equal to 4.4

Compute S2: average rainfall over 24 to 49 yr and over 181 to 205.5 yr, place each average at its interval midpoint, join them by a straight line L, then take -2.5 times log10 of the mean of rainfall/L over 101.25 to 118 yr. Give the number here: -0.03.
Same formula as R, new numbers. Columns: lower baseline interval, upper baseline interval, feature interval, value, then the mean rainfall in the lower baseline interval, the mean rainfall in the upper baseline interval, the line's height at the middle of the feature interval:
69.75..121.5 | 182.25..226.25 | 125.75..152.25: -2.2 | 411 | 384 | 400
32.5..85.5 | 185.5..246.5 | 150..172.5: -2.8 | 378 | 388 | 385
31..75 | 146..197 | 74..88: 0.7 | 382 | 428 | 393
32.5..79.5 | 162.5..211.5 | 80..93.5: -0.8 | 377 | 410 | 385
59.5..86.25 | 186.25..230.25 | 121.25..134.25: -2.8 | 342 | 380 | 357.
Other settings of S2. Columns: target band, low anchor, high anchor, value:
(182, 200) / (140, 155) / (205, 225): -0.09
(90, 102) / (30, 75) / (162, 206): -0.13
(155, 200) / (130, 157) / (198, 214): -0.07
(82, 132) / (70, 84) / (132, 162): -0.13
